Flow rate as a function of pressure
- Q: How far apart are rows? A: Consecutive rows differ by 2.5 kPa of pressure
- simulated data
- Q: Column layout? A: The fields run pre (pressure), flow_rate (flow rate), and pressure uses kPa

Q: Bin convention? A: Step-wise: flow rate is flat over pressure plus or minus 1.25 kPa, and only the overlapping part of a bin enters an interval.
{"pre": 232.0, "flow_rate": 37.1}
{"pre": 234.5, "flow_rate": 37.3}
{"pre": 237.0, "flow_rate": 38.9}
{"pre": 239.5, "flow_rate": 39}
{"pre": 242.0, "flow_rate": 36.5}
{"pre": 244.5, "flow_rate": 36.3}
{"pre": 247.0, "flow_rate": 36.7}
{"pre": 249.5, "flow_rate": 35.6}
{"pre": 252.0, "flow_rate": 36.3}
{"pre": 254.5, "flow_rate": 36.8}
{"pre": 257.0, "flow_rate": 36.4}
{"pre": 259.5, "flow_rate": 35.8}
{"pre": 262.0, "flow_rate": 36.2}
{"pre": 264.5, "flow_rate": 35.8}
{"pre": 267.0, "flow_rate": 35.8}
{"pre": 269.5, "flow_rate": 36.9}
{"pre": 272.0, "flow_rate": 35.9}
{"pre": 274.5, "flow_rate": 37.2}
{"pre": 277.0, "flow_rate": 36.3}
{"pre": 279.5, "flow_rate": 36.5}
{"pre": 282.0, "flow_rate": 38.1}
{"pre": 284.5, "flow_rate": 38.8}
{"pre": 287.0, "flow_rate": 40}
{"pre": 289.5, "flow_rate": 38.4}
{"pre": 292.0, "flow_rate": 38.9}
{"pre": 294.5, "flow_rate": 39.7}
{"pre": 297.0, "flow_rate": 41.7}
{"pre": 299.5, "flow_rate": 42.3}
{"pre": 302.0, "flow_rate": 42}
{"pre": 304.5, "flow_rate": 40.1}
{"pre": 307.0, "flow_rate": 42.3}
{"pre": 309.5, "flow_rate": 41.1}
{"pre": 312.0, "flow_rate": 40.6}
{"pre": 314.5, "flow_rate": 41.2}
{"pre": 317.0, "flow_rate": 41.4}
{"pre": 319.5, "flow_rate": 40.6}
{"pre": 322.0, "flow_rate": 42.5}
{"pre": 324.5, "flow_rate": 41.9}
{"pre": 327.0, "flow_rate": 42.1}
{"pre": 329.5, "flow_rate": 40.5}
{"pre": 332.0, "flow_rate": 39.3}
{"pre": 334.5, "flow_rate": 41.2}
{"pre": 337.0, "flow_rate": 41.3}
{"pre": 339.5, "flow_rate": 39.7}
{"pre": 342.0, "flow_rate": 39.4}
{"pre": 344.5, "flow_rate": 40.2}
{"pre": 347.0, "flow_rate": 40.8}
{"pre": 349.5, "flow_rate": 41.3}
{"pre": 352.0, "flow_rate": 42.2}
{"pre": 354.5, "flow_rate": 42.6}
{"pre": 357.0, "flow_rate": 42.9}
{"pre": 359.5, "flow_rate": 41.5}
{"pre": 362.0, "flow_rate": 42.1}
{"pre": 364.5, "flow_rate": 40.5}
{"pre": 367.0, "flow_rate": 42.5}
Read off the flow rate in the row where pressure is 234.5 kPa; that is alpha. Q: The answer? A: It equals 37.3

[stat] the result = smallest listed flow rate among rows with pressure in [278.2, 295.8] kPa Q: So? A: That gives 36.5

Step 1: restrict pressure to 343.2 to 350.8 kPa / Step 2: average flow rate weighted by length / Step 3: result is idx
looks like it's 40.8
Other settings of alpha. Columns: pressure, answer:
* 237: 38.9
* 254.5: 36.8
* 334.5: 41.2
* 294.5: 39.7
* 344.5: 40.2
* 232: 37.1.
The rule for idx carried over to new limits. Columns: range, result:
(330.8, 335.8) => 40.3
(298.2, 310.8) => 41.6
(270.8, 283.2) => 36.8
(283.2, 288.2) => 39.4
